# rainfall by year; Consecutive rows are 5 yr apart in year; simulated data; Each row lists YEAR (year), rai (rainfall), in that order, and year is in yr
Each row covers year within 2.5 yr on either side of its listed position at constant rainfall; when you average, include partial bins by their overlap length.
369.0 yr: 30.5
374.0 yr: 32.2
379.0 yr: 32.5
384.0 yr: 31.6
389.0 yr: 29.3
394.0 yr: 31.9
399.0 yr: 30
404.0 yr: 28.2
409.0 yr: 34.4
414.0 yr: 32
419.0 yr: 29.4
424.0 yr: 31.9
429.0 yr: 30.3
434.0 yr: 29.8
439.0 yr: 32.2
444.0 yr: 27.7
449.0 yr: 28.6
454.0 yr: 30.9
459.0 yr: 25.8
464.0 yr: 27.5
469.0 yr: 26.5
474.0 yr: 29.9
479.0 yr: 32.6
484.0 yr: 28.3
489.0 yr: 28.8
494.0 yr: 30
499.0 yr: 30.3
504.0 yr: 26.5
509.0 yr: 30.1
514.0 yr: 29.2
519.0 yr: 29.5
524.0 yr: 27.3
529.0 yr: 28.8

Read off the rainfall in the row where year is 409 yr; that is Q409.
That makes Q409 34.4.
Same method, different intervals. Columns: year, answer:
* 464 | 27.5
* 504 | 26.5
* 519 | 29.5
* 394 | 31.9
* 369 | 30.5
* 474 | 29.9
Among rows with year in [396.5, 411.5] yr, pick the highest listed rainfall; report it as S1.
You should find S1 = 34.4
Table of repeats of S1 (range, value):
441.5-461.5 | 30.9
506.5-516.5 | 30.1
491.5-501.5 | 30.3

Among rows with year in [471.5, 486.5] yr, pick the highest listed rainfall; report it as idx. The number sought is 32.6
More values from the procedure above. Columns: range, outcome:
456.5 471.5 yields 27.5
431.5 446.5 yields 32.2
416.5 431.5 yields 31.9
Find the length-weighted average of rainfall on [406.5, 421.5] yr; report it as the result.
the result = 31.9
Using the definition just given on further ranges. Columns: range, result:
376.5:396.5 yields 31.3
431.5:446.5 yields 29.9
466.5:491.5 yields 29.2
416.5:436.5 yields 30.4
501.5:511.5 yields 28.3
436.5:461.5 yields 29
